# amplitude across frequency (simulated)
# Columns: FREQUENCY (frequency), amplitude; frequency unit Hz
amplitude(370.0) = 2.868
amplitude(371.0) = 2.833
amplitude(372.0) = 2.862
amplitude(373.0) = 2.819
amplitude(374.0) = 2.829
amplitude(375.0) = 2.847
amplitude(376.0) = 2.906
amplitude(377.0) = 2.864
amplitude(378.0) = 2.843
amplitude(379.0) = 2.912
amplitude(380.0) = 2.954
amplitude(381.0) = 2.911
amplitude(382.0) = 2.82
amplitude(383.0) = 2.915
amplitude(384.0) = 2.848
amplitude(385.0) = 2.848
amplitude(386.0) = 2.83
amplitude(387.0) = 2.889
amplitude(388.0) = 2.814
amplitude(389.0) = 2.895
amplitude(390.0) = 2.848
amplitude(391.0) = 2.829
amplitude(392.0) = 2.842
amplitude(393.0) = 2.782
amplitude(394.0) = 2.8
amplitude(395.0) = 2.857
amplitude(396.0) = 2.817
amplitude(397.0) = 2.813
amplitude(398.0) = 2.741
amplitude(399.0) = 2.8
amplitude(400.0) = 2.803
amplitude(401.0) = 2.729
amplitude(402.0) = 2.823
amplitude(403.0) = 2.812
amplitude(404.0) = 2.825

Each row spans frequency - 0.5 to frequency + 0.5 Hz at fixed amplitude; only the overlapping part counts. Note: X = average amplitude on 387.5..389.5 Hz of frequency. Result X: 2.85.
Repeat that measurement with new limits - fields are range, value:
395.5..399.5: 2.79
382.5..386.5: 2.86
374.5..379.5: 2.87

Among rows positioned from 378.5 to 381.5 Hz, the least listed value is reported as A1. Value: 2.911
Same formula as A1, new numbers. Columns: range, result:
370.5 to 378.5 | 2.819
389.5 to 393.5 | 2.782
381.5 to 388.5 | 2.814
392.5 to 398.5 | 2.741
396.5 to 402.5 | 2.729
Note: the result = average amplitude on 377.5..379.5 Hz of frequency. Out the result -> 2.88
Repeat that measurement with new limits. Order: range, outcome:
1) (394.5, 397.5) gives 2.83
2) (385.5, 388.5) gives 2.84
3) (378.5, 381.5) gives 2.93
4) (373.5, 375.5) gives 2.84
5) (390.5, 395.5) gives 2.82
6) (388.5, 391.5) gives 2.86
